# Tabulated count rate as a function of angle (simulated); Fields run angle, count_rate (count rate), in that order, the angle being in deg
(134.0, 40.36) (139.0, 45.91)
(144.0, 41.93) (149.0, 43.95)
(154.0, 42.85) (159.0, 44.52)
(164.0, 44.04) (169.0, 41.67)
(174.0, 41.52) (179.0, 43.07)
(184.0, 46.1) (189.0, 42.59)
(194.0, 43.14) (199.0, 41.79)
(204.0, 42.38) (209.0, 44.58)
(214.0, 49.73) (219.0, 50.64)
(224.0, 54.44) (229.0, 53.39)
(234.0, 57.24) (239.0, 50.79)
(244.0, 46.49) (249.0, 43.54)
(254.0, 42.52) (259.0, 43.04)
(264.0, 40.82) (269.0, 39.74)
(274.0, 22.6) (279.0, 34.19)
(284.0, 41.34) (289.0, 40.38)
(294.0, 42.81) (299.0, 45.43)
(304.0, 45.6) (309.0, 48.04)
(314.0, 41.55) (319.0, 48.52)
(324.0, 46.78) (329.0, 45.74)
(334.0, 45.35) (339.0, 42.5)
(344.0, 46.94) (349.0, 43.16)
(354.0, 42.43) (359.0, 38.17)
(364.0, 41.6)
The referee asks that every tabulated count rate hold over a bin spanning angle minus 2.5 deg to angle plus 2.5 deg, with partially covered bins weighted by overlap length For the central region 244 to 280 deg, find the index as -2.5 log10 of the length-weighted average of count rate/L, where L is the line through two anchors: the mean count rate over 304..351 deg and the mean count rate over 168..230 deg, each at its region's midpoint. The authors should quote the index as 0.17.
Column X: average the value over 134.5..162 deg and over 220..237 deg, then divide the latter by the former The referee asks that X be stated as 1.25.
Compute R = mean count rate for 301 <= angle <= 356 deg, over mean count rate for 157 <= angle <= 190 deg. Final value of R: 1.0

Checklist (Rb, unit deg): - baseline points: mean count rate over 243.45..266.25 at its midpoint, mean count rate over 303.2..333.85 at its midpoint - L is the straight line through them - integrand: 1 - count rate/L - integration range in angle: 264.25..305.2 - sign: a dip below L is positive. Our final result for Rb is 5.1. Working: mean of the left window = 43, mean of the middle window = 38.9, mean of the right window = 46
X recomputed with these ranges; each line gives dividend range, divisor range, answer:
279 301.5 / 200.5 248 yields 0.84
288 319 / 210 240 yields 0.85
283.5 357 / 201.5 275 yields 0.97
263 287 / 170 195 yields 0.82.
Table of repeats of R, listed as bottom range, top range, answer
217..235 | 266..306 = 0.72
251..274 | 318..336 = 1.18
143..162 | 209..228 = 1.17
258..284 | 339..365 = 1.17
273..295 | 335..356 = 1.19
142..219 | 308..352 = 1.03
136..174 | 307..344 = 1.05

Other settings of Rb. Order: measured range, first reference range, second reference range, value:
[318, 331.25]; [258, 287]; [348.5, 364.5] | -2.5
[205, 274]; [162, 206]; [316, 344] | -3.9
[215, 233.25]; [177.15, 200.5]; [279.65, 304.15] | -4.2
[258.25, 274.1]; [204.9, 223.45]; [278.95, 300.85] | 2.1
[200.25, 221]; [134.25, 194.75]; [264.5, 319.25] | -2.0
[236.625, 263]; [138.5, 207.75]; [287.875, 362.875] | -0.8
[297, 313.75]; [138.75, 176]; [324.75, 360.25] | -0.8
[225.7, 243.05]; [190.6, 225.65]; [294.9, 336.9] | -2.6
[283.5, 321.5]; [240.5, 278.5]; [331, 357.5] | -2.2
